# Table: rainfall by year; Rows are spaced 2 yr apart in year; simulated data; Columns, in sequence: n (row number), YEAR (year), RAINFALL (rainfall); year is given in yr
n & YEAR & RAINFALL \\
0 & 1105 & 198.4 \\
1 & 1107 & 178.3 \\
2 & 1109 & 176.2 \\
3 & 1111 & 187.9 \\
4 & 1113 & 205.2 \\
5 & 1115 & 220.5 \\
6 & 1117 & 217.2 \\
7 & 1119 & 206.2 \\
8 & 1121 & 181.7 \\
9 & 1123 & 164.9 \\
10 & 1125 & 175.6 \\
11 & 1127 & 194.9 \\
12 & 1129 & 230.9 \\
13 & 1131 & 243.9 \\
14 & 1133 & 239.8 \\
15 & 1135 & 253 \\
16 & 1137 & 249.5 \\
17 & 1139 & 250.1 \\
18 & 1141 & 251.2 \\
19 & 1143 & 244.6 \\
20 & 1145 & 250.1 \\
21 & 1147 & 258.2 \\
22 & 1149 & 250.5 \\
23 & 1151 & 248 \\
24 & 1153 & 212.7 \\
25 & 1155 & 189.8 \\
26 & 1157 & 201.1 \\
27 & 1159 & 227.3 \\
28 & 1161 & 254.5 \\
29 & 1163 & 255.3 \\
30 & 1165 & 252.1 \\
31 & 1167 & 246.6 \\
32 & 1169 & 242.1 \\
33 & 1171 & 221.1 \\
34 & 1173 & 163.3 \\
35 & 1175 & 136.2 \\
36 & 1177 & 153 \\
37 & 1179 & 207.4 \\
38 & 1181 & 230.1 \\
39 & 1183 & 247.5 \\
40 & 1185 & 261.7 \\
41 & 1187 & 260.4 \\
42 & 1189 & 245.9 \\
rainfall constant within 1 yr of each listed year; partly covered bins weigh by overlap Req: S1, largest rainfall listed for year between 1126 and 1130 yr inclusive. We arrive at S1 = 230.9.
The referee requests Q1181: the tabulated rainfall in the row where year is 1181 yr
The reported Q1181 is 230.1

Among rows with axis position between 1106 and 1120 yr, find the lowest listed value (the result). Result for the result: 176.2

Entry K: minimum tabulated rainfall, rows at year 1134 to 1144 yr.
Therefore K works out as 244.6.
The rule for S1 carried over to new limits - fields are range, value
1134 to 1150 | 258.2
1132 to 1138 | 253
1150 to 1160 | 248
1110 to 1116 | 220.5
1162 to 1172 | 255.3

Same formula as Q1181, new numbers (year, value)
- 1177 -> 153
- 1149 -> 250.5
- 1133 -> 239.8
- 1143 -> 244.6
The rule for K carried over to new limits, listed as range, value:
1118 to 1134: 164.9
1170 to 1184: 136.2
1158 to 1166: 227.3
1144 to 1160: 189.8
